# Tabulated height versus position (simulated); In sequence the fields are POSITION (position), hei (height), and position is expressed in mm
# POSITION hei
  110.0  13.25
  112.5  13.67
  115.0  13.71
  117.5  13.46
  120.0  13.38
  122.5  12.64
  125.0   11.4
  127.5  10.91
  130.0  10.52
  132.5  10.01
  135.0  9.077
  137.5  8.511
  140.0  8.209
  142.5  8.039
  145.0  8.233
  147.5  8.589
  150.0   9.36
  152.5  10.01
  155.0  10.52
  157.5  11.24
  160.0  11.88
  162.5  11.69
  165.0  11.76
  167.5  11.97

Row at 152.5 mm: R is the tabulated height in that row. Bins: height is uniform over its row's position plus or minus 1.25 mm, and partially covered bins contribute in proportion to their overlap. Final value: 10.01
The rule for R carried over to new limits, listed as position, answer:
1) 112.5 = 13.67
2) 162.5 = 11.69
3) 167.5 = 11.97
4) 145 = 8.233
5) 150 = 9.36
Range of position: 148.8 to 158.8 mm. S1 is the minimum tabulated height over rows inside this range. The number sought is 9.36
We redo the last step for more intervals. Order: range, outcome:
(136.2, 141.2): 8.209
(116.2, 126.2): 11.4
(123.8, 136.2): 9.077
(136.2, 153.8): 8.039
